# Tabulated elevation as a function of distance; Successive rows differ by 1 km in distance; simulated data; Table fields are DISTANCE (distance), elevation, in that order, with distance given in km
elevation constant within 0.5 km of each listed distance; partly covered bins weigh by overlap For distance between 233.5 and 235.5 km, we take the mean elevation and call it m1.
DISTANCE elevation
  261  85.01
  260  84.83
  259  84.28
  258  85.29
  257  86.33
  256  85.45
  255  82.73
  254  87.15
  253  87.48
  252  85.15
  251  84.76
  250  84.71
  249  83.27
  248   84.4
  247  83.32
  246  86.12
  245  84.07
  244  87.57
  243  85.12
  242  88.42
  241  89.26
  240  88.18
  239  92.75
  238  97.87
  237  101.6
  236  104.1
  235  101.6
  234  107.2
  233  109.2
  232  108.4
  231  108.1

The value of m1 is 104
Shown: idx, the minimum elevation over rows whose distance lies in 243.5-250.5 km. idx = 83.27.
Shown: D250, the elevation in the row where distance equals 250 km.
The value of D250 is 84.71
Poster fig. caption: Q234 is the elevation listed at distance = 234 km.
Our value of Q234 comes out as 107.2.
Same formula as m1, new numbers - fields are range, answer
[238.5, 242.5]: 89.7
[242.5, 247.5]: 85.2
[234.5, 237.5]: 102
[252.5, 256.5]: 85.7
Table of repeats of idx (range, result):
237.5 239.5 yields 92.75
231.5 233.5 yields 108.4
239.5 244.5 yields 85.12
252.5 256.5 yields 82.73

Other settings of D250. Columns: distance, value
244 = 87.57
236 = 104.1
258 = 85.29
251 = 84.76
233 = 109.2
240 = 88.18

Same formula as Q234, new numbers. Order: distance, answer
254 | 87.15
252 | 85.15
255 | 82.73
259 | 84.28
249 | 83.27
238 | 97.87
